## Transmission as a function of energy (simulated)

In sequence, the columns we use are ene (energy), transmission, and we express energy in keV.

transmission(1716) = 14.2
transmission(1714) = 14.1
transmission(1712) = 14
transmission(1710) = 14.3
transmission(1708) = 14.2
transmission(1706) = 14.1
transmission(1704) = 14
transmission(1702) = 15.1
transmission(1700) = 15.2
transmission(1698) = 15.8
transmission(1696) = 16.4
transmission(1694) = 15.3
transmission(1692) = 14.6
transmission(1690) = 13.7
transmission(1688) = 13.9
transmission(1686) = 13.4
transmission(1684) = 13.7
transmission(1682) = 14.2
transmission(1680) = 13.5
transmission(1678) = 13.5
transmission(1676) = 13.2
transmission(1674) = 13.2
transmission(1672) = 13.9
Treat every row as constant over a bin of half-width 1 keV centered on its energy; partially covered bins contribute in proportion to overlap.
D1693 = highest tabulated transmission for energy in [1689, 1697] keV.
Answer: 16.4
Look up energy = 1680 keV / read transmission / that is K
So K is 13.5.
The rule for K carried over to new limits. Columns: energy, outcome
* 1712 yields 14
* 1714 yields 14.1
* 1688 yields 13.9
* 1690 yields 13.7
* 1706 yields 14.1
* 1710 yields 14.3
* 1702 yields 15.1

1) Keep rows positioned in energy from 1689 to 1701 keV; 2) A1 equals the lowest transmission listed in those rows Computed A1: 13.7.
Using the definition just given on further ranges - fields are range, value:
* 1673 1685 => 13.2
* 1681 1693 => 13.4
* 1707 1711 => 14.2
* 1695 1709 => 14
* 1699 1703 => 15.1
